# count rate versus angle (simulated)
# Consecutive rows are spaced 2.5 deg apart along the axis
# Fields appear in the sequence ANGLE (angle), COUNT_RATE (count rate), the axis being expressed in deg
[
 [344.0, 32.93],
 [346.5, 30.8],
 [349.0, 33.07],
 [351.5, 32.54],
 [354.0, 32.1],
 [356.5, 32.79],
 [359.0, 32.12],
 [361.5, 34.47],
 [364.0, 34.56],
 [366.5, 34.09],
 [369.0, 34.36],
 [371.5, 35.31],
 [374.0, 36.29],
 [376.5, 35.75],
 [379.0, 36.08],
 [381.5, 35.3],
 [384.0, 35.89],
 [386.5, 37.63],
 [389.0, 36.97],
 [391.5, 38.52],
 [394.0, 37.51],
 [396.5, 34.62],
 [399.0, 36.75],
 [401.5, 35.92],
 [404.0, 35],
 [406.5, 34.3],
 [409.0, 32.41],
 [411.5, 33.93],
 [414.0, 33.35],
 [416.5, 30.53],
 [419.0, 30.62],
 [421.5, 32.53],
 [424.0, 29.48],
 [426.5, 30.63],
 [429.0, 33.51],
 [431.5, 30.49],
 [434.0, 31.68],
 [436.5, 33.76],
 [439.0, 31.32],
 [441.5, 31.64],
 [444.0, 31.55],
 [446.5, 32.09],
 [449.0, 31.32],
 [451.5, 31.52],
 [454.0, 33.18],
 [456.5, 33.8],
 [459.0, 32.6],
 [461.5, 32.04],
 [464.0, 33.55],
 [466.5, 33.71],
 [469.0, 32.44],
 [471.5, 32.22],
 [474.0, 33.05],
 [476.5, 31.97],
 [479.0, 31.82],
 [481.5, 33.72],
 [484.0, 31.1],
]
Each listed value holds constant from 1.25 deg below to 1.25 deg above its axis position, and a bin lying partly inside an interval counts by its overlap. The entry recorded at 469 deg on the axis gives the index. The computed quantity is 32.44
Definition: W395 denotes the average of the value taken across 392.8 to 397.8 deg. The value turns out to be 36.1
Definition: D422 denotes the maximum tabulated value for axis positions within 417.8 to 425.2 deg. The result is 32.53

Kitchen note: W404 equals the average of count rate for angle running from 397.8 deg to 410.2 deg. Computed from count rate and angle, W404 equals 34.9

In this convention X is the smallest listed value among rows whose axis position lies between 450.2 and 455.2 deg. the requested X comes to 31.52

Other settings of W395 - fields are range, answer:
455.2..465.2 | 33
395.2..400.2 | 35.7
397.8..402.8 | 36.3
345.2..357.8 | 32.3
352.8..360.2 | 32.3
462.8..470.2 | 33.2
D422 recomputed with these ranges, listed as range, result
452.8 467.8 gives 33.8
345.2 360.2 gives 33.07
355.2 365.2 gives 34.56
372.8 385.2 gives 36.29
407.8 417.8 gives 33.93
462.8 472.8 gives 33.71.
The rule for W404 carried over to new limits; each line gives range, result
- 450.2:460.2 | 32.8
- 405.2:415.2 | 33.5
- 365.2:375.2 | 35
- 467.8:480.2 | 32.3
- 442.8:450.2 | 31.7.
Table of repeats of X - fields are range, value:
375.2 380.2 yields 35.75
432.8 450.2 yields 31.32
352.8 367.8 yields 32.1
